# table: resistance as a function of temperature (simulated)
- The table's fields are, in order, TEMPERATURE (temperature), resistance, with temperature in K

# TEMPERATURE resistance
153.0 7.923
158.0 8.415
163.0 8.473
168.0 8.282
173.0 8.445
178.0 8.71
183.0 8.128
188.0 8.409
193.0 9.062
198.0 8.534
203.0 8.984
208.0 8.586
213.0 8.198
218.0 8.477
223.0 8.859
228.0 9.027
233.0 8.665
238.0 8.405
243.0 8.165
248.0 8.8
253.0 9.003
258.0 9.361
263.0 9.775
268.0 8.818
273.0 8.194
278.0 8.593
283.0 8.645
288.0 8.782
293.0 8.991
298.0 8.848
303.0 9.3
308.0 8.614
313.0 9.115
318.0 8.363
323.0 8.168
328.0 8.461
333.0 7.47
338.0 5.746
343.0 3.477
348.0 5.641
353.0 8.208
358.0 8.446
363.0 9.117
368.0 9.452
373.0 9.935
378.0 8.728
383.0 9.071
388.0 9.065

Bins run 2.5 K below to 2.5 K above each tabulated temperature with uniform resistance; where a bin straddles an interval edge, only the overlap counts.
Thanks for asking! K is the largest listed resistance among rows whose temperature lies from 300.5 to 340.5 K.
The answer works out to 9.3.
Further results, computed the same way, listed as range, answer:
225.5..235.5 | 9.027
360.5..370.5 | 9.452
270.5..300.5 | 8.991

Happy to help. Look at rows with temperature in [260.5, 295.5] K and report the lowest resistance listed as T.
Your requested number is 8.194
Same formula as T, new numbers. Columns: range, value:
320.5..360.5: 3.477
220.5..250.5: 8.165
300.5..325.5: 8.168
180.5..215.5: 8.128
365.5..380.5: 8.728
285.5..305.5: 8.782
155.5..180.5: 8.282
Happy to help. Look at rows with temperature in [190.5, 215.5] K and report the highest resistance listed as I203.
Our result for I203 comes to 9.062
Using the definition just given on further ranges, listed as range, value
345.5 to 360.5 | 8.446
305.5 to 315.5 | 9.115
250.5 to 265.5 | 9.775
